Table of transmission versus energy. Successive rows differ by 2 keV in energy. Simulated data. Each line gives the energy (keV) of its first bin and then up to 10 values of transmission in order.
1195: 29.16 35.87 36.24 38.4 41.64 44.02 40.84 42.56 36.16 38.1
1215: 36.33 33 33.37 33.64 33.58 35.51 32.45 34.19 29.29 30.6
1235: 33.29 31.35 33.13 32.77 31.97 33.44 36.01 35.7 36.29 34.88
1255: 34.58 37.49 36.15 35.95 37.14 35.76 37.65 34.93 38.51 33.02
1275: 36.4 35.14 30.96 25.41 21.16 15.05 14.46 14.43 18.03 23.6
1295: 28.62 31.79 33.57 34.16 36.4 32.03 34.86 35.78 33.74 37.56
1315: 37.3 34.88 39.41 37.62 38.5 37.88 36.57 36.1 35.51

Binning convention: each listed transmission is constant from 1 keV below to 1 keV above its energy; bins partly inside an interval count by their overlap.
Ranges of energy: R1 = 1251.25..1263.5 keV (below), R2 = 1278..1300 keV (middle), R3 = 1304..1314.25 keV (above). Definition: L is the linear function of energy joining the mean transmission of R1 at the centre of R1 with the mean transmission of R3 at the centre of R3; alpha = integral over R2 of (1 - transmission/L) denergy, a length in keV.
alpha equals 7.4 keV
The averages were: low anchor 36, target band 23.4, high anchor 34.9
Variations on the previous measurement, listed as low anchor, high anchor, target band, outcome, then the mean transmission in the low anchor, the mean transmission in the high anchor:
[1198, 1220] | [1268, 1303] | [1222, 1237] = 1.21 keV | 38.2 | 27.9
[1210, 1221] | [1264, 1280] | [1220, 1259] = 1.66 keV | 35.2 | 35.3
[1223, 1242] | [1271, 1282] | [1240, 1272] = -2.85 keV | 32.6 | 32.8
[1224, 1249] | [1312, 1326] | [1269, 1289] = 4.40 keV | 32.9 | 37.6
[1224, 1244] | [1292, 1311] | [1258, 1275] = -1.96 keV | 32.5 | 32.4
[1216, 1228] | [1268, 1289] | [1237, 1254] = -1.60 keV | 33.6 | 27.8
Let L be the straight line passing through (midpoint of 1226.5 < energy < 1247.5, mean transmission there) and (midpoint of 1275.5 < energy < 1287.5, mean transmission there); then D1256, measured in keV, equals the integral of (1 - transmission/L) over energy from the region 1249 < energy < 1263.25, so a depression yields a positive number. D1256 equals -3.4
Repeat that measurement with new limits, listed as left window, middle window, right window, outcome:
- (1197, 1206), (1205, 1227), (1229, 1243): 0.0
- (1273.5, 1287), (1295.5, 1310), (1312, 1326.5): -0.4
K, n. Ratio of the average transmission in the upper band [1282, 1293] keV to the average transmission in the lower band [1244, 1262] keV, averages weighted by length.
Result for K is 0.5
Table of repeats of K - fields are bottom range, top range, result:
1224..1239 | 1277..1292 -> 0.65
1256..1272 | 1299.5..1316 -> 0.96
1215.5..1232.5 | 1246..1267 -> 1.09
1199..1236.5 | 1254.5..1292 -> 0.84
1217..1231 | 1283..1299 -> 0.65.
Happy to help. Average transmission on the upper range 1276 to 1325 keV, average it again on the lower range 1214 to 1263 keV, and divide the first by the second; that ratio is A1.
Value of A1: 0.89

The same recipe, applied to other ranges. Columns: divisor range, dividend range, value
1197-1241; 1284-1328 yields 0.88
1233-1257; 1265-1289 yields 0.85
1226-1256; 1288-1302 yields 0.79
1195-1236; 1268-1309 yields 0.80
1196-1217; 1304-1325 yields 0.94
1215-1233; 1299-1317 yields 1.06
